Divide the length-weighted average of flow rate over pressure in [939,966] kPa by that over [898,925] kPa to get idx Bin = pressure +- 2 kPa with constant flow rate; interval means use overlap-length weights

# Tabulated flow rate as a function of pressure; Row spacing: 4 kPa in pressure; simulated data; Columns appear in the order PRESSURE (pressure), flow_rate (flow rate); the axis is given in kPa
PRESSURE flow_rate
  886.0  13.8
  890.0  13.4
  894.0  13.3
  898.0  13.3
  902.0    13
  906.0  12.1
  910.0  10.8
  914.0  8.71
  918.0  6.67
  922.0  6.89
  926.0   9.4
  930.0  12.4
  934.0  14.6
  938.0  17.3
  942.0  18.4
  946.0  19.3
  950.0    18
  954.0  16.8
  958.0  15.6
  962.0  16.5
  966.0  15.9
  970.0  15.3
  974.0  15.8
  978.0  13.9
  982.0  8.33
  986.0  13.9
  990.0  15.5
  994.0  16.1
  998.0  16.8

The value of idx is 1.74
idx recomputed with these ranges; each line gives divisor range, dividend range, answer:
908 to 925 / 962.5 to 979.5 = 1.85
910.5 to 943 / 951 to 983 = 1.30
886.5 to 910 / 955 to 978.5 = 1.22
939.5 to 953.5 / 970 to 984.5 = 0.71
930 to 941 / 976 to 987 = 0.76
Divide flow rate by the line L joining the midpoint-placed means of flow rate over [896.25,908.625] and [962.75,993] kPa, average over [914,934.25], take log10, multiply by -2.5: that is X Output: 0.36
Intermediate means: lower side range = 12.7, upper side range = 14.3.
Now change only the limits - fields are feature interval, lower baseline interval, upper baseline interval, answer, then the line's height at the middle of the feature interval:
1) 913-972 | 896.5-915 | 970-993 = -0.12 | 12.7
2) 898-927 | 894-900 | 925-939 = 0.32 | 13.4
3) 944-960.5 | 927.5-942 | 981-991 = -0.21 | 14.3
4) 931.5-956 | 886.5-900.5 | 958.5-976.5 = -0.15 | 15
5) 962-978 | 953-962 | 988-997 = 0.04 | 16.1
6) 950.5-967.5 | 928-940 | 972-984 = -0.20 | 13.6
